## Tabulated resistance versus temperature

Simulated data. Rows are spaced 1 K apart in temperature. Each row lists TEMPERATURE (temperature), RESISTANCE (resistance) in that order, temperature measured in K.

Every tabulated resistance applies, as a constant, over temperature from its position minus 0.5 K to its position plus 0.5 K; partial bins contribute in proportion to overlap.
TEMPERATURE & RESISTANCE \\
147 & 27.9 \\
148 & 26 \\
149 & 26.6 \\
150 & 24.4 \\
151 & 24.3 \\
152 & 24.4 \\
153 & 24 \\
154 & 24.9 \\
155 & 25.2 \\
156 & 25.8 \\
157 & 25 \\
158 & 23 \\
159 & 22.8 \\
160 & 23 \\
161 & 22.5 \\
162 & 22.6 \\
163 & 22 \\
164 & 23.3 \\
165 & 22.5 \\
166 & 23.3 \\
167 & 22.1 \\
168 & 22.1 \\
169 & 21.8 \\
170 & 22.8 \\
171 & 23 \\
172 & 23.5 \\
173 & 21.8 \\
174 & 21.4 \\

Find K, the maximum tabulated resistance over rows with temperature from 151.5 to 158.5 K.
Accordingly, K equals 25.8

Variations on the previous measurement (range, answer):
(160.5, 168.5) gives 23.3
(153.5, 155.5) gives 25.2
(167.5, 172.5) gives 23.5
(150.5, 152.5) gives 24.4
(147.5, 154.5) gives 26.6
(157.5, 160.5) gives 23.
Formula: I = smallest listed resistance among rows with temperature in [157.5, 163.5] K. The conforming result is 22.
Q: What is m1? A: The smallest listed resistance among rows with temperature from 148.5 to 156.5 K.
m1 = 24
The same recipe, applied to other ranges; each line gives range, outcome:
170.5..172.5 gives 23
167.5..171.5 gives 21.8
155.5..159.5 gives 22.8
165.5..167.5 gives 22.1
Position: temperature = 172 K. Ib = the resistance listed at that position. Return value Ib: 23.5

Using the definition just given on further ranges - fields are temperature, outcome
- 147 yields 27.9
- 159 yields 22.8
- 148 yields 26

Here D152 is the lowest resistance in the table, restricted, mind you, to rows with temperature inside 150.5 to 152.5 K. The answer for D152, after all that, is 24.3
